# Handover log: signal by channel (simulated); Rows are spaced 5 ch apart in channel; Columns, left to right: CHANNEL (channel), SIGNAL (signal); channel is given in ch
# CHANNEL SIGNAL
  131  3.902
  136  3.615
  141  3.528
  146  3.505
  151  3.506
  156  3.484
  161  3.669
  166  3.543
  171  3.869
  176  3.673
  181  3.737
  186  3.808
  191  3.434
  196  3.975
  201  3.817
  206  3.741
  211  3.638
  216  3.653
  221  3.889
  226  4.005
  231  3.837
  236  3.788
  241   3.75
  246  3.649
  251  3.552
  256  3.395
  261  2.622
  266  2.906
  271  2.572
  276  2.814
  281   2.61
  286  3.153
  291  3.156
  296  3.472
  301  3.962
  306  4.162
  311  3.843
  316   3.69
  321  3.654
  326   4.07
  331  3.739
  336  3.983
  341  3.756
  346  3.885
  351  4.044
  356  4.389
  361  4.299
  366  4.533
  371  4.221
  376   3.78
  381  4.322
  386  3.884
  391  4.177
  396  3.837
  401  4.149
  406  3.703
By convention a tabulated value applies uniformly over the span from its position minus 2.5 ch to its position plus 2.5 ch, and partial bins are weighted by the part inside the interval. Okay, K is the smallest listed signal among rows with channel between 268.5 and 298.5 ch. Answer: 2.572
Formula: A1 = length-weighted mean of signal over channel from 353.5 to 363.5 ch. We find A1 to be 4.34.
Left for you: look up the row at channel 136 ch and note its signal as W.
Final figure 3.615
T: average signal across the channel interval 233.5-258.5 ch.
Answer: 3.63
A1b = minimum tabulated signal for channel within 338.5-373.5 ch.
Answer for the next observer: 3.756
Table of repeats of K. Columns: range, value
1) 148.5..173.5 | 3.484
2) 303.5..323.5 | 3.654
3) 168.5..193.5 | 3.434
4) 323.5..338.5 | 3.739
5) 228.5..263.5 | 2.622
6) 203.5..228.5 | 3.638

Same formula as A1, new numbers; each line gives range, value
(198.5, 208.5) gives 3.78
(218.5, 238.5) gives 3.88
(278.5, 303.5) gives 3.27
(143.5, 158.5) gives 3.5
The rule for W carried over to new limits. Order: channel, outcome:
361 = 4.299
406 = 3.703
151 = 3.506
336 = 3.983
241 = 3.75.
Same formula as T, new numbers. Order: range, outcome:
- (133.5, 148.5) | 3.55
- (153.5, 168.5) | 3.57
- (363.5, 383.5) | 4.21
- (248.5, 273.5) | 3.01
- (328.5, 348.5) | 3.84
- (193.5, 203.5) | 3.9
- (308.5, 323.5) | 3.73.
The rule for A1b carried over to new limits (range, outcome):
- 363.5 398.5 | 3.78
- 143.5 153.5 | 3.505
